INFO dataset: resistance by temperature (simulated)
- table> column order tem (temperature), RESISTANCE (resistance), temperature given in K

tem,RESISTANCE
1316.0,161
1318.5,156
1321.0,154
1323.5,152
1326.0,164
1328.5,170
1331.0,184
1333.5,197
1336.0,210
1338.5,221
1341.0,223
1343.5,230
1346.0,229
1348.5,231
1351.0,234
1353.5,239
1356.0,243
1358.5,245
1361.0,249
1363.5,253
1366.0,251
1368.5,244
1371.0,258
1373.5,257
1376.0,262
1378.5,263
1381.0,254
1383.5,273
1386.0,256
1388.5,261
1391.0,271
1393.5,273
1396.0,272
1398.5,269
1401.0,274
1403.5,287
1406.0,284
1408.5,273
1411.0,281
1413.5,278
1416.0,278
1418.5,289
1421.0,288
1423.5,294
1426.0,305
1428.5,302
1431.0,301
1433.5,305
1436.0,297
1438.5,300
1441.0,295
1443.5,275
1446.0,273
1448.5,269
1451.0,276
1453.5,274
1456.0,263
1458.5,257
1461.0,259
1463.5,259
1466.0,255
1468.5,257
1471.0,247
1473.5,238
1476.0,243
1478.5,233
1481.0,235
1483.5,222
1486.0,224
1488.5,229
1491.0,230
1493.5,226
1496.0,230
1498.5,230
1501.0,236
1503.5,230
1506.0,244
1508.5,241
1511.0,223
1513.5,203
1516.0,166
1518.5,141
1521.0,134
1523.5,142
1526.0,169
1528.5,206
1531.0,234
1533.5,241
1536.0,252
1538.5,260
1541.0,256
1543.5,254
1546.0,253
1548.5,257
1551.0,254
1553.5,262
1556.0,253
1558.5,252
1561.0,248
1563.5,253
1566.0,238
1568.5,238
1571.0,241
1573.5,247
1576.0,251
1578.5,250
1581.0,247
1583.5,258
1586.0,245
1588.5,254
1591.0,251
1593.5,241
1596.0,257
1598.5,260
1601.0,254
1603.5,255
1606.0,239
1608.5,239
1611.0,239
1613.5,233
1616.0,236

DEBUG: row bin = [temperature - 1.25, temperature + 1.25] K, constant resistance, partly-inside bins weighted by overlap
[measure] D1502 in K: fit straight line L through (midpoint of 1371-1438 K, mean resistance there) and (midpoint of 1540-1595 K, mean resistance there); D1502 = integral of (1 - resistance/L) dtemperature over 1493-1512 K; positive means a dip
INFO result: 2.1 K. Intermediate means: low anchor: 279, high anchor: 250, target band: 233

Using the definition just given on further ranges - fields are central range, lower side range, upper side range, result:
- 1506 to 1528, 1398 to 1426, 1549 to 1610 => 6.7 K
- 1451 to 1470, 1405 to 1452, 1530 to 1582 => 1.1 K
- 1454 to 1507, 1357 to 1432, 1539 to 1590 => 4.1 K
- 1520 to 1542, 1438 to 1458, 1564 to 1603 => 4.1 K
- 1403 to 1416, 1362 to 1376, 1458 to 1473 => -1.3 K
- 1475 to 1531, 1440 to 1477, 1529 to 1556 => 9.9 K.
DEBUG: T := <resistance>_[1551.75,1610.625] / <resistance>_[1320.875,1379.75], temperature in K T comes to 1.11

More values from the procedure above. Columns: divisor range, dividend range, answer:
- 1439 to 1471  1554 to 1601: 0.93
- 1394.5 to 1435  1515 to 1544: 0.71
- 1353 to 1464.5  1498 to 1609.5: 0.86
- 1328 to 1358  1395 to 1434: 1.30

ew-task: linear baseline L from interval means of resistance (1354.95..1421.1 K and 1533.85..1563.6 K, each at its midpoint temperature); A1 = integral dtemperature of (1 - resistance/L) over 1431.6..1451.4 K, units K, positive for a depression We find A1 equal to -1.9 K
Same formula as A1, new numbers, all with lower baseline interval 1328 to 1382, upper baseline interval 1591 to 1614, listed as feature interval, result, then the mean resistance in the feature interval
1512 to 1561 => 4.6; 221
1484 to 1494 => 0.6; 227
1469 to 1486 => 0.3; 236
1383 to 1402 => -2.6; 268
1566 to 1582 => 0.0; 245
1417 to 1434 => -4.2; 297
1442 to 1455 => -1.9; 274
